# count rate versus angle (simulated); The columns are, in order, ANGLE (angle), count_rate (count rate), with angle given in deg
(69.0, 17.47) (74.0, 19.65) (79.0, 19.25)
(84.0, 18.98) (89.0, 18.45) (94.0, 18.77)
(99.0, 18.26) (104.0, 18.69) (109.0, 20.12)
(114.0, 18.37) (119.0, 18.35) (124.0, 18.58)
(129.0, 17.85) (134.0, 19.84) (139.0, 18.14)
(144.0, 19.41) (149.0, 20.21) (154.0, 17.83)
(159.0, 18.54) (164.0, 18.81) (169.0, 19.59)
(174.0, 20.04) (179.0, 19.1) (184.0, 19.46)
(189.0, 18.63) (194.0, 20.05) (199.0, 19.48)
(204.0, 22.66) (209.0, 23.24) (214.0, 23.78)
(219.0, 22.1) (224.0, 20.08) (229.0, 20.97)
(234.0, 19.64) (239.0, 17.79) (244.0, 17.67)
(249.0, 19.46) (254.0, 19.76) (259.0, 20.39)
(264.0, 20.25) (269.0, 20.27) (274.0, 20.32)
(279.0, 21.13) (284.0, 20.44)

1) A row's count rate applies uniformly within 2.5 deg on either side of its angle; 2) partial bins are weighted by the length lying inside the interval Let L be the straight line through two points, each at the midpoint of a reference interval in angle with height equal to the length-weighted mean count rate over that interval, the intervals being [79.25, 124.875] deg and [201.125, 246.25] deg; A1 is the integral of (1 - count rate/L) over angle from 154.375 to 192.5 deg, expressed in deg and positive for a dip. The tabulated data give 1.7 deg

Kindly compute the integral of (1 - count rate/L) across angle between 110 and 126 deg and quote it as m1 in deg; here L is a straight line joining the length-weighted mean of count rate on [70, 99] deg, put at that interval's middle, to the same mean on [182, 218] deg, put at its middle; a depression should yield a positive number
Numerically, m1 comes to 0.8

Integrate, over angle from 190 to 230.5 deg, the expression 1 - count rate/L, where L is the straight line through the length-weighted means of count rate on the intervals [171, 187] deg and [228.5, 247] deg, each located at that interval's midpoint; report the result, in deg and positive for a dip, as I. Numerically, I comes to -4.9 deg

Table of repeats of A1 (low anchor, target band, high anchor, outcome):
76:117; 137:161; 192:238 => 1.3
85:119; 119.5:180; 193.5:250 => 1.6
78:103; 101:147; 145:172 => 0.1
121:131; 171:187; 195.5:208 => 0.7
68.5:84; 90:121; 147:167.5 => 0.3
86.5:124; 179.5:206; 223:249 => -1.2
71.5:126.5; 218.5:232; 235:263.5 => -1.2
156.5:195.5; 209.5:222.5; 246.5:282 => -2.0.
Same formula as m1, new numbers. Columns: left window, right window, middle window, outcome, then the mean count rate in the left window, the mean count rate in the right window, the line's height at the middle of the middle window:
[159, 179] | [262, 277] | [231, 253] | 1.4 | 19.3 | 20.3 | 20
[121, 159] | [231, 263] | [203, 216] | -2.9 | 18.8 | 19.2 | 19.1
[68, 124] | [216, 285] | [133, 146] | 0.1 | 18.8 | 20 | 19.1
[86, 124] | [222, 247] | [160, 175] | -0.3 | 18.7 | 19.2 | 19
